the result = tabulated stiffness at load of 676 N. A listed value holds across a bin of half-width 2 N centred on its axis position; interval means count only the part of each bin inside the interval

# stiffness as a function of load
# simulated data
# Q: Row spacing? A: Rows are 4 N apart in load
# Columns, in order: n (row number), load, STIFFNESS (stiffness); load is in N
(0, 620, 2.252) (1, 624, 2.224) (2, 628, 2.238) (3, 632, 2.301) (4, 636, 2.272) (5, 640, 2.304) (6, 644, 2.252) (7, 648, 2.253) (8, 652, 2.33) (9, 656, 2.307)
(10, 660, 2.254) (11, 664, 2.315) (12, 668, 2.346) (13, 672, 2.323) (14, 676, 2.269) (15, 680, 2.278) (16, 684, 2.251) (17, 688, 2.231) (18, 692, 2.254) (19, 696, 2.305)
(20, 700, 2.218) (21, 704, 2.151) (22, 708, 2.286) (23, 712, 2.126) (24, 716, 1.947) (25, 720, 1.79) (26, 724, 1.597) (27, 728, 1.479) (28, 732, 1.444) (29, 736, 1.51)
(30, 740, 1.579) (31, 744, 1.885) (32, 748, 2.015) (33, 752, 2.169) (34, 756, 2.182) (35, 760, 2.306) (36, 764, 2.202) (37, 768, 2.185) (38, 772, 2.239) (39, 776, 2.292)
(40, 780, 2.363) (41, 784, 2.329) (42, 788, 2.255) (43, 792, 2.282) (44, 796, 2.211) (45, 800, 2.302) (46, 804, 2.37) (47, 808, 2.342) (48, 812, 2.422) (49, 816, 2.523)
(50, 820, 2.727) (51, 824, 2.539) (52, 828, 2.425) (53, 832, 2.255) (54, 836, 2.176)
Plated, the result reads 2.269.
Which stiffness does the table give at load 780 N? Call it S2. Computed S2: 2.363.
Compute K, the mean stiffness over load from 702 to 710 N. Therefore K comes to 2.22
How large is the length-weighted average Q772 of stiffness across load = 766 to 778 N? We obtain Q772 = 2.24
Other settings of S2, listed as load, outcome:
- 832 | 2.255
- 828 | 2.425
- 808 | 2.342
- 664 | 2.315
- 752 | 2.169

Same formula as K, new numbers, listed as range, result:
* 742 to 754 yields 2.02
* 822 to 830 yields 2.48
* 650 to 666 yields 2.3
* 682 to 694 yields 2.25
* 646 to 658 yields 2.3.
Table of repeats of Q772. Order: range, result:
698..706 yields 2.18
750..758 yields 2.18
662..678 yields 2.31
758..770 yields 2.23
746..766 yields 2.17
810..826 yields 2.55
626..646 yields 2.27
